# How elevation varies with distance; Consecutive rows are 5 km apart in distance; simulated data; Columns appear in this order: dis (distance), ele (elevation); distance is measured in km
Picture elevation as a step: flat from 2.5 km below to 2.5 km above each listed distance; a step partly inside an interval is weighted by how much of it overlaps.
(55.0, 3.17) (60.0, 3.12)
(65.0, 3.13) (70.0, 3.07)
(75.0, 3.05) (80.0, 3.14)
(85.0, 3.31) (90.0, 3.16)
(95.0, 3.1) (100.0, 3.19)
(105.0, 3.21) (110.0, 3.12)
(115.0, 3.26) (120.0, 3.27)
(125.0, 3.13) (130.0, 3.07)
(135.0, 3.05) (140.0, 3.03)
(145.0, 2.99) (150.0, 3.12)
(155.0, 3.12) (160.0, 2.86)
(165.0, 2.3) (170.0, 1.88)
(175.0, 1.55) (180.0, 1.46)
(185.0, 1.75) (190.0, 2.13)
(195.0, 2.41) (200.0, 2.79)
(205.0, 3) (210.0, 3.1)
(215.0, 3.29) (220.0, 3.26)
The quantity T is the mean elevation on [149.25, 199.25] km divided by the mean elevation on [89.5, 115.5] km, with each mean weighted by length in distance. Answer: 0.71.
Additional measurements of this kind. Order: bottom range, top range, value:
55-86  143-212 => 0.78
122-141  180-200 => 0.68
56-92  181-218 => 0.83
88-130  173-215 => 0.74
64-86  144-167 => 0.92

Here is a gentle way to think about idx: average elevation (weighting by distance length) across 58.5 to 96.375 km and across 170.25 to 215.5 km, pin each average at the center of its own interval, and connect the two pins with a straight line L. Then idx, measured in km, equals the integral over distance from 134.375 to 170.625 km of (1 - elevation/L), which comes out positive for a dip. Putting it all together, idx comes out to -3.0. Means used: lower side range 3.14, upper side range 2.32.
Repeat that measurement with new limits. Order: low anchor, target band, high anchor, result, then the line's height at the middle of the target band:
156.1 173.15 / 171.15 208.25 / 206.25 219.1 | 8.7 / 2.8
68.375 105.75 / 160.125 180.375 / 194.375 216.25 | 7.1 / 3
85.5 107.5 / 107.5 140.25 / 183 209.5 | -1.7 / 2.99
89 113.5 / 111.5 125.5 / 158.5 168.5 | -1.2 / 2.97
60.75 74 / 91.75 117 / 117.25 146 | -0.6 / 3.1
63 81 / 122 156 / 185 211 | -3.1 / 2.82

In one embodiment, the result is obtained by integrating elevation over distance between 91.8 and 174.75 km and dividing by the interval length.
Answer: 2.94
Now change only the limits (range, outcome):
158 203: 2.13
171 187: 1.61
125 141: 3.06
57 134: 3.15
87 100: 3.15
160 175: 2.13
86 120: 3.19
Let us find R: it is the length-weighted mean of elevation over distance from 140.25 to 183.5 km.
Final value 2.43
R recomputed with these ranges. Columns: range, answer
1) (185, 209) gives 2.53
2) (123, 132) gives 3.1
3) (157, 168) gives 2.57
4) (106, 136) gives 3.16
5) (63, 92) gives 3.14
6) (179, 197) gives 1.96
